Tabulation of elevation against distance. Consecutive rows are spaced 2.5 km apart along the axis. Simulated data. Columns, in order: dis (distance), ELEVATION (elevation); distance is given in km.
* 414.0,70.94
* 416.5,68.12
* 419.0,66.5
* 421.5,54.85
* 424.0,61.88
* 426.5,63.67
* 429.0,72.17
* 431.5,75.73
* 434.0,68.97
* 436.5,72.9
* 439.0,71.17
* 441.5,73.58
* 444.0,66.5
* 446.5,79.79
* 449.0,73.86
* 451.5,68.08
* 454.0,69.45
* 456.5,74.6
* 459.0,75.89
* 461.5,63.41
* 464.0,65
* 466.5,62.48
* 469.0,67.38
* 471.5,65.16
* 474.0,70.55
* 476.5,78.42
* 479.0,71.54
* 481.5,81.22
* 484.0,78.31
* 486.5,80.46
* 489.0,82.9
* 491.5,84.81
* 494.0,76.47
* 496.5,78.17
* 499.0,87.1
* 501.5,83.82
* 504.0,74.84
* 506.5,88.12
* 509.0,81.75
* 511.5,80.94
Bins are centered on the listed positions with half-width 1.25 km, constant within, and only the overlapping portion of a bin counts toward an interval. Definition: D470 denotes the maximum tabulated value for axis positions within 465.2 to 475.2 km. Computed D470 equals 70.55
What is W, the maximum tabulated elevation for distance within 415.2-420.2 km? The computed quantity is 68.12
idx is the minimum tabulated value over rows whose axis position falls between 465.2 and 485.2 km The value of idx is 62.48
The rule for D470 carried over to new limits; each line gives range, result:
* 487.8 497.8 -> 84.81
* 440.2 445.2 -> 73.58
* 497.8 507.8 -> 88.12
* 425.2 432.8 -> 75.73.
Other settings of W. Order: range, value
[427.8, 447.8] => 79.79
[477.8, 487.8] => 81.22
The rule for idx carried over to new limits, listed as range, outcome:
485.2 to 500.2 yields 76.47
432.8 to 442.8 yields 68.97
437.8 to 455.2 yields 66.5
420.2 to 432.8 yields 54.85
